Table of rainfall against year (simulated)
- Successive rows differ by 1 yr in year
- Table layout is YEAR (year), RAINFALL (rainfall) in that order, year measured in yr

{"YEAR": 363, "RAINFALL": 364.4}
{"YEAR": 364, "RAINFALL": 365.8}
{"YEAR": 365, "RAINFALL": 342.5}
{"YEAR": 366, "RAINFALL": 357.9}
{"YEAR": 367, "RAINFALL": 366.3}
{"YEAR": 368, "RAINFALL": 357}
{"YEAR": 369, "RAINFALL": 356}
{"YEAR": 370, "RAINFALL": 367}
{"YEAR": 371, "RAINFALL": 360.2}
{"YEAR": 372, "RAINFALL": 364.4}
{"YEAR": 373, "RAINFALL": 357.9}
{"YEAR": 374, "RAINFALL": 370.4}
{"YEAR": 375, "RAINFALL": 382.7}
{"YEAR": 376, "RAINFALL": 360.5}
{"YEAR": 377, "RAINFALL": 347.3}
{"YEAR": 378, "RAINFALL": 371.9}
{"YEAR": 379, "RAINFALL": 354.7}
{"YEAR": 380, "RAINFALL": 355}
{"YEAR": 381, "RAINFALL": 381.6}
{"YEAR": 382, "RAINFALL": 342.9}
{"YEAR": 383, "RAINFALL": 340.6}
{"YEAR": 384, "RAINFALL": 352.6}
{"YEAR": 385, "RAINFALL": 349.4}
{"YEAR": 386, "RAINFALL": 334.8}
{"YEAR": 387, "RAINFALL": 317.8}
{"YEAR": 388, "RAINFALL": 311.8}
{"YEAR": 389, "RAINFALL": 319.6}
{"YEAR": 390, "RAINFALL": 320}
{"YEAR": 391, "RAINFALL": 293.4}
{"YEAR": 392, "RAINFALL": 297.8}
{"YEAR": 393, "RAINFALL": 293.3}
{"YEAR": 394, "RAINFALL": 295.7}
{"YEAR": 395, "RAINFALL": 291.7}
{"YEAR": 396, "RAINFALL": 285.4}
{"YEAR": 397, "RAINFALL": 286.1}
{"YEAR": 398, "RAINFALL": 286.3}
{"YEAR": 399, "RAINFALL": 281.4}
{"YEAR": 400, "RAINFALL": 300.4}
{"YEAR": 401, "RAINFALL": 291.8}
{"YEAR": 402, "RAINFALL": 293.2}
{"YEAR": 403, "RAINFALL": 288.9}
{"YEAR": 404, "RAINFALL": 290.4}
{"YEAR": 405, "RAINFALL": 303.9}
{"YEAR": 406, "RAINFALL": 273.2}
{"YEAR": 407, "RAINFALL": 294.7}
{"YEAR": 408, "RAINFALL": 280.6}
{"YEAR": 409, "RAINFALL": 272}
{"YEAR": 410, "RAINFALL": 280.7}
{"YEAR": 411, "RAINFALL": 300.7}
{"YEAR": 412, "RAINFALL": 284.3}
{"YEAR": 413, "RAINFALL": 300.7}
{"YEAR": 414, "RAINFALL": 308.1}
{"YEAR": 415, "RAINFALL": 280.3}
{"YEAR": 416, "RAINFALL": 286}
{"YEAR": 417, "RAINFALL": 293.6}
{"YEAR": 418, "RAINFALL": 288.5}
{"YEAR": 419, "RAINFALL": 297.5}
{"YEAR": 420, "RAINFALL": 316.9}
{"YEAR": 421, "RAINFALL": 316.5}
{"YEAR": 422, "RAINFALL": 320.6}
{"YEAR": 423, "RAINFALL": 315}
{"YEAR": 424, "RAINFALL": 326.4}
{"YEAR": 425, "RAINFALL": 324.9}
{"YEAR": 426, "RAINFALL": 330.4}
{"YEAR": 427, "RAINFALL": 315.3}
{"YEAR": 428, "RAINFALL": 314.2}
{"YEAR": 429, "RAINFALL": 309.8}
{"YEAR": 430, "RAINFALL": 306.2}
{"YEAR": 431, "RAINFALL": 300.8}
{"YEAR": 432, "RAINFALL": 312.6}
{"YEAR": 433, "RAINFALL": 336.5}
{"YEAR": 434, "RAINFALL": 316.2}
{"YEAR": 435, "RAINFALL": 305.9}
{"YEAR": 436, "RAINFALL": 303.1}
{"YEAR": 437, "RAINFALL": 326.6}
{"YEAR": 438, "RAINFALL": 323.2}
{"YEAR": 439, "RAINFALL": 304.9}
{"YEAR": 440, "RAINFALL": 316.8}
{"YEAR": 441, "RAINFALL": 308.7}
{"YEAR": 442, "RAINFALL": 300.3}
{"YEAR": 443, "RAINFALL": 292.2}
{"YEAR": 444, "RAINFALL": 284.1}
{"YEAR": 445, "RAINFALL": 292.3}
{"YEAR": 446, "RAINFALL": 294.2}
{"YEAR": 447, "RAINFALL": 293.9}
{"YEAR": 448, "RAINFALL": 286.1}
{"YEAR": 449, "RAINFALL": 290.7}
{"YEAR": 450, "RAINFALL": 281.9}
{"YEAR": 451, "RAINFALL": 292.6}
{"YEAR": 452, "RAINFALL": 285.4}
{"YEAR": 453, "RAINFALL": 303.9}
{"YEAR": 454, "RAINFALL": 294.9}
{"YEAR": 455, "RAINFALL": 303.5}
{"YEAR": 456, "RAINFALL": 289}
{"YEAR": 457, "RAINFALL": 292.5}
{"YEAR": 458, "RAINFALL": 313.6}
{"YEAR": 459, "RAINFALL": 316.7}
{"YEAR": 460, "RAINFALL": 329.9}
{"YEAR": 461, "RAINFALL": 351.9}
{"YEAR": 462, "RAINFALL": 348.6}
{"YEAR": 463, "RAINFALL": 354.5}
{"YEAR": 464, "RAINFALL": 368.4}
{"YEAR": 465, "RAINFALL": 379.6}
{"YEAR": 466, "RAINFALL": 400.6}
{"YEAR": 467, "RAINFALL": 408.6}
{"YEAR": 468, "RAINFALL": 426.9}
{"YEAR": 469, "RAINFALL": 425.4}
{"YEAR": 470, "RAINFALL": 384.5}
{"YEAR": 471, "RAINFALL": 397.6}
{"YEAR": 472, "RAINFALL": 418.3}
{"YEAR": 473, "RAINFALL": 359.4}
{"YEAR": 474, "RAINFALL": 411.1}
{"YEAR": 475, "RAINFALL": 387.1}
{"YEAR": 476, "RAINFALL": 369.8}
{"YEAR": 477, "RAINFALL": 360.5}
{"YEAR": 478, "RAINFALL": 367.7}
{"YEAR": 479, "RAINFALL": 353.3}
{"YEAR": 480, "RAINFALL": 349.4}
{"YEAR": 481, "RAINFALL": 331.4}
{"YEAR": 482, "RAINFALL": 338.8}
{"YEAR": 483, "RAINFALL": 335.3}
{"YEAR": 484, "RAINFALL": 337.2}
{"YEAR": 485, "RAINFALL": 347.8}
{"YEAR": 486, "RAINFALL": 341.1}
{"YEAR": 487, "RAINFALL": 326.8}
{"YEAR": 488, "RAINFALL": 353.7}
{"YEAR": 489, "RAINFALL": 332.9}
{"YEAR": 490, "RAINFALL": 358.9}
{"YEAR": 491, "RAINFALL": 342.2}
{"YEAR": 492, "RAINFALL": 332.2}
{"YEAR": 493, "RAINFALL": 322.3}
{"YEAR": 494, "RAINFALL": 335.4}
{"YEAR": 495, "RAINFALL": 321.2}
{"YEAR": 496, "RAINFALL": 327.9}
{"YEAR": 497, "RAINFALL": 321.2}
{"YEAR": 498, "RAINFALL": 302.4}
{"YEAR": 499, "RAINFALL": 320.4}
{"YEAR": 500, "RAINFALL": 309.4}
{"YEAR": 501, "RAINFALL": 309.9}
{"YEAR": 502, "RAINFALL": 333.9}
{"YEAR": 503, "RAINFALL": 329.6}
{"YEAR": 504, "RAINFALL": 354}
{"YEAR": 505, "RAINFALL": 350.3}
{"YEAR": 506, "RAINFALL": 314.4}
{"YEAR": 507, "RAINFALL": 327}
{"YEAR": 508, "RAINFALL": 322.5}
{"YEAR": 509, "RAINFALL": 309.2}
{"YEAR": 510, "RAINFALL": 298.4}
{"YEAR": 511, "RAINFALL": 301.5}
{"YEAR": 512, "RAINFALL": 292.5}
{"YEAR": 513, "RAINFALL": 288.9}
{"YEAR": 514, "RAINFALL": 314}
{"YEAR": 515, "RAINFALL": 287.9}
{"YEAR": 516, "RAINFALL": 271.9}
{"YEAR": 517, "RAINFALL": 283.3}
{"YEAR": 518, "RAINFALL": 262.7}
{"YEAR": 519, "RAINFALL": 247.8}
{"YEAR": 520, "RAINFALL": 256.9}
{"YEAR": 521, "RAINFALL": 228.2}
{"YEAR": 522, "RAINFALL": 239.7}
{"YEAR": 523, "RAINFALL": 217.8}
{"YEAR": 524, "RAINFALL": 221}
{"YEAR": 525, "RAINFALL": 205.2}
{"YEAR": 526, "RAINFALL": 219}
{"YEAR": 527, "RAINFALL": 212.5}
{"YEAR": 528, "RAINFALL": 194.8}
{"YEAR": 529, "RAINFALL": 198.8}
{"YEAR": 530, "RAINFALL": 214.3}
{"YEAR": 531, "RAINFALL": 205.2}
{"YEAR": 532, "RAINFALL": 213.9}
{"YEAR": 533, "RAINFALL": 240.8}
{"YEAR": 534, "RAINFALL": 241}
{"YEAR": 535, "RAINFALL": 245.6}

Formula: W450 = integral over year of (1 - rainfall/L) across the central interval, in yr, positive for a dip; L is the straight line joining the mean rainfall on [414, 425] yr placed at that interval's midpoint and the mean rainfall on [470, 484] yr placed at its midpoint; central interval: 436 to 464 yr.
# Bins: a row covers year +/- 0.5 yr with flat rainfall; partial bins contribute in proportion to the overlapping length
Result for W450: 2.5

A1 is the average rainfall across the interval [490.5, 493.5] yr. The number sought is 332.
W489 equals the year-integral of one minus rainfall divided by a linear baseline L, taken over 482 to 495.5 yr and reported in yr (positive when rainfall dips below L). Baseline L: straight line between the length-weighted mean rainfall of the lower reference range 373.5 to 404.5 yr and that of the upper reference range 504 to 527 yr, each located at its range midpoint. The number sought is -2.5 yr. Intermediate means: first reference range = 322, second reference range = 276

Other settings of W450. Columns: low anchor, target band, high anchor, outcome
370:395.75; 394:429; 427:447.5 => 2.6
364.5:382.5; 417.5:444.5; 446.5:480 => 3.1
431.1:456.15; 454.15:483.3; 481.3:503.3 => -4.0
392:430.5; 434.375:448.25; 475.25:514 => 0.3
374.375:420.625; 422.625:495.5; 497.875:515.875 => -4.8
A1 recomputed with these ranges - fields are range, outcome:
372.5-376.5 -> 368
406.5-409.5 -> 282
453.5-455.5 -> 299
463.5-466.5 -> 383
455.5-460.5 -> 308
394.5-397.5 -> 288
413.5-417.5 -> 292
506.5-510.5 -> 314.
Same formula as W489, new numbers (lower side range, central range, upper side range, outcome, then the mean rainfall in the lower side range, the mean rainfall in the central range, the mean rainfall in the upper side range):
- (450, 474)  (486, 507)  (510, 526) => -2.51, 350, 330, 261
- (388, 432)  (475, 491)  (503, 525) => -3.28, 299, 348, 284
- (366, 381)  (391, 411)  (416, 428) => 2.68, 363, 289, 312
